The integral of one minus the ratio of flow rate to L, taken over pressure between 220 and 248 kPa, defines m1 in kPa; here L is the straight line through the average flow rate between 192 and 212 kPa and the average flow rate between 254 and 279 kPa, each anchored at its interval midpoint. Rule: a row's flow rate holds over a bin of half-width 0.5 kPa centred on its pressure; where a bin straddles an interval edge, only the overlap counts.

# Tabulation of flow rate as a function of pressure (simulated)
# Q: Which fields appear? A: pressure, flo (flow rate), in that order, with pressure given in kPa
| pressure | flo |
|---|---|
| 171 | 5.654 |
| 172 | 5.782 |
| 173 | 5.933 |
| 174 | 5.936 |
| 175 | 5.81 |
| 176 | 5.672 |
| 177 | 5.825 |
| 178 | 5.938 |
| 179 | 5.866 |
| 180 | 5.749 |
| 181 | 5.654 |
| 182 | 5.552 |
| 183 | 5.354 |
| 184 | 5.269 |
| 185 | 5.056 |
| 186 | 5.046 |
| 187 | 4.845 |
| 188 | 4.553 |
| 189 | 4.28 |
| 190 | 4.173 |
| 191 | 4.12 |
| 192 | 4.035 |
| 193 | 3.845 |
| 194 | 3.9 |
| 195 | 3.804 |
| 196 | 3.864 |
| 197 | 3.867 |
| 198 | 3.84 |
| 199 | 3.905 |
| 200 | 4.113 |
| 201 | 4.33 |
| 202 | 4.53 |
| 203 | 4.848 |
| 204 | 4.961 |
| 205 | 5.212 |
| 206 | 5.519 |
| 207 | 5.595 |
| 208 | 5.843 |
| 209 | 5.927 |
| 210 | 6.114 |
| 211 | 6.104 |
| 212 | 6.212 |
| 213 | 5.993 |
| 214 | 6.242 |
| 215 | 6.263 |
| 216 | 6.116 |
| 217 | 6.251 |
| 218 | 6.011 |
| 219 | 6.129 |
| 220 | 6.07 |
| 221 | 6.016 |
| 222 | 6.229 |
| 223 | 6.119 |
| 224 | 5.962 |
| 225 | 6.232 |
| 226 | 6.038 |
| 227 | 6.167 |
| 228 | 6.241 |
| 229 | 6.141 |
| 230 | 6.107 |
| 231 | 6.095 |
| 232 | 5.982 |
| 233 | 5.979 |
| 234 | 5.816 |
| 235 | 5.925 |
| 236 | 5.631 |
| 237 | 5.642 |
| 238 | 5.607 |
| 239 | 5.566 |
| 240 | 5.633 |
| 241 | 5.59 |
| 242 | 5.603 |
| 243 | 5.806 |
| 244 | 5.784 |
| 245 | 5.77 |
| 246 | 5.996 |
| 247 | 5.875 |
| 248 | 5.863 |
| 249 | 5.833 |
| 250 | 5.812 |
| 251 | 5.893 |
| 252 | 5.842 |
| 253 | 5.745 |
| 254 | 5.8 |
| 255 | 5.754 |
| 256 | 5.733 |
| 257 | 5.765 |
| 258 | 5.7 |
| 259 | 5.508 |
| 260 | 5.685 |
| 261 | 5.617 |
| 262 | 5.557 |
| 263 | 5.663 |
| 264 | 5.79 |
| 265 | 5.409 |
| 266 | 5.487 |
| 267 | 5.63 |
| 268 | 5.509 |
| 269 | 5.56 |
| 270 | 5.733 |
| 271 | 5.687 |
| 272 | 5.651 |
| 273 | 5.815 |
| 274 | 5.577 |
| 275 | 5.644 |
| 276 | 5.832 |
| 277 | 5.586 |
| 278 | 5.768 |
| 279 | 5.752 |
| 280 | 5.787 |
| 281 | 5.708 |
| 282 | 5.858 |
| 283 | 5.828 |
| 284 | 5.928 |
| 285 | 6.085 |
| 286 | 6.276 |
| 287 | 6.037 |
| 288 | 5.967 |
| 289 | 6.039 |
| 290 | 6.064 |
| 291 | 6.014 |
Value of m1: -3.8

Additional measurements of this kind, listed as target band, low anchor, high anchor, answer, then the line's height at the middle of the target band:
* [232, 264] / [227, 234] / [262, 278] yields 0.7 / 5.88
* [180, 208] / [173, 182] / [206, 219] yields 6.0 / 5.91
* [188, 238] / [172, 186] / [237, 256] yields 2.8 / 5.7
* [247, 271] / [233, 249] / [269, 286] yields 0.3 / 5.76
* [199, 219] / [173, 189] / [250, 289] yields 0.0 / 5.54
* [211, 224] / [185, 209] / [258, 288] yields -3.4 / 4.85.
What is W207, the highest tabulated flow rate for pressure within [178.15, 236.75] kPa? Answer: 6.263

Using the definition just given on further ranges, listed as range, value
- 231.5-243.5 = 5.982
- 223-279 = 6.241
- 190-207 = 5.595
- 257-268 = 5.79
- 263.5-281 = 5.832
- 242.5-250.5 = 5.996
